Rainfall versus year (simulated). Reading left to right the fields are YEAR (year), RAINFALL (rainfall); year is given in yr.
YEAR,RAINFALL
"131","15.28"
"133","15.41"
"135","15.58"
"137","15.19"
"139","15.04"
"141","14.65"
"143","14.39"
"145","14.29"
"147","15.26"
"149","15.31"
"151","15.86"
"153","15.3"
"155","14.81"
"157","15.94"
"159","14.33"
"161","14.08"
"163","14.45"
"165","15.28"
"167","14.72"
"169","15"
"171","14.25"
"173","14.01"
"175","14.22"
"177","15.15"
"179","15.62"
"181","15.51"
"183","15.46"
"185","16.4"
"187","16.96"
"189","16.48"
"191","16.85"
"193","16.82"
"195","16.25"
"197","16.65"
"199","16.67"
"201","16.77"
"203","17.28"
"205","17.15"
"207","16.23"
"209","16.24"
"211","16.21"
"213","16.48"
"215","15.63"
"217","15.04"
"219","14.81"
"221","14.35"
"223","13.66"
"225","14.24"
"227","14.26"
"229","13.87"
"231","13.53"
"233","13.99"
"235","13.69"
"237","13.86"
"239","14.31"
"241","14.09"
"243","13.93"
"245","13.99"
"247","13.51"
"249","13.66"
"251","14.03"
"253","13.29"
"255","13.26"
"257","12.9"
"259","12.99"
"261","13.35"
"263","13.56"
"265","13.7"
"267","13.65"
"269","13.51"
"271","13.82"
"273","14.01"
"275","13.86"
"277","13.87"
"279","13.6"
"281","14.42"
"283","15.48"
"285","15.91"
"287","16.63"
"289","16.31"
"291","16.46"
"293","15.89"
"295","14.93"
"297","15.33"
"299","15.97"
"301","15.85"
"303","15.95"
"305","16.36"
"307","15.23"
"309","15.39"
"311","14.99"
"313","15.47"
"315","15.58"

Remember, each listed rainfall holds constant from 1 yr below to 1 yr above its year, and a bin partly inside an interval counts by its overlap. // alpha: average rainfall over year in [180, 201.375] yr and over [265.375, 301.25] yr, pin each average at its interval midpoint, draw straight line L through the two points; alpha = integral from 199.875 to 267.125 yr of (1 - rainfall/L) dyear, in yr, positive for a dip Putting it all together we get 5.5 yr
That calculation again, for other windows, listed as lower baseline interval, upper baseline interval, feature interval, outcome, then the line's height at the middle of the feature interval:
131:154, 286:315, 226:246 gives 2.0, 15.5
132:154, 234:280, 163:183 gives -0.2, 14.7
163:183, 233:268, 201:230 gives -2.5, 14.2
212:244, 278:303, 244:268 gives 2.3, 14.9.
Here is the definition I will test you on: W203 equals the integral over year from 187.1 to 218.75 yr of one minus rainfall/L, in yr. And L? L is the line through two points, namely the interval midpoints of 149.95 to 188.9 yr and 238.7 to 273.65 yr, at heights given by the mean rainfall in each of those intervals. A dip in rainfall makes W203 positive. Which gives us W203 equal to -4.0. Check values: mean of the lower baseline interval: 15.2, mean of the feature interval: 16.4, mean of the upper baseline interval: 13.6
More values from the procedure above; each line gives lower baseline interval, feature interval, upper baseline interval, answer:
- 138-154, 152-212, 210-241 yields -3.7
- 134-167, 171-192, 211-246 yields -1.2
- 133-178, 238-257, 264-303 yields 1.5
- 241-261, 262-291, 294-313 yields 0.0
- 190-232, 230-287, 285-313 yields 6.6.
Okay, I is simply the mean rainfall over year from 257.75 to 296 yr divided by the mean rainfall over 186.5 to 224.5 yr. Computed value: 0.9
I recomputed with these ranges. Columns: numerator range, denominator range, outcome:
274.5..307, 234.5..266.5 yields 1.13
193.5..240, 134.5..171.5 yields 1.02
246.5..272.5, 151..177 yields 0.91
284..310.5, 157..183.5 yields 1.07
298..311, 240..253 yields 1.14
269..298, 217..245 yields 1.06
